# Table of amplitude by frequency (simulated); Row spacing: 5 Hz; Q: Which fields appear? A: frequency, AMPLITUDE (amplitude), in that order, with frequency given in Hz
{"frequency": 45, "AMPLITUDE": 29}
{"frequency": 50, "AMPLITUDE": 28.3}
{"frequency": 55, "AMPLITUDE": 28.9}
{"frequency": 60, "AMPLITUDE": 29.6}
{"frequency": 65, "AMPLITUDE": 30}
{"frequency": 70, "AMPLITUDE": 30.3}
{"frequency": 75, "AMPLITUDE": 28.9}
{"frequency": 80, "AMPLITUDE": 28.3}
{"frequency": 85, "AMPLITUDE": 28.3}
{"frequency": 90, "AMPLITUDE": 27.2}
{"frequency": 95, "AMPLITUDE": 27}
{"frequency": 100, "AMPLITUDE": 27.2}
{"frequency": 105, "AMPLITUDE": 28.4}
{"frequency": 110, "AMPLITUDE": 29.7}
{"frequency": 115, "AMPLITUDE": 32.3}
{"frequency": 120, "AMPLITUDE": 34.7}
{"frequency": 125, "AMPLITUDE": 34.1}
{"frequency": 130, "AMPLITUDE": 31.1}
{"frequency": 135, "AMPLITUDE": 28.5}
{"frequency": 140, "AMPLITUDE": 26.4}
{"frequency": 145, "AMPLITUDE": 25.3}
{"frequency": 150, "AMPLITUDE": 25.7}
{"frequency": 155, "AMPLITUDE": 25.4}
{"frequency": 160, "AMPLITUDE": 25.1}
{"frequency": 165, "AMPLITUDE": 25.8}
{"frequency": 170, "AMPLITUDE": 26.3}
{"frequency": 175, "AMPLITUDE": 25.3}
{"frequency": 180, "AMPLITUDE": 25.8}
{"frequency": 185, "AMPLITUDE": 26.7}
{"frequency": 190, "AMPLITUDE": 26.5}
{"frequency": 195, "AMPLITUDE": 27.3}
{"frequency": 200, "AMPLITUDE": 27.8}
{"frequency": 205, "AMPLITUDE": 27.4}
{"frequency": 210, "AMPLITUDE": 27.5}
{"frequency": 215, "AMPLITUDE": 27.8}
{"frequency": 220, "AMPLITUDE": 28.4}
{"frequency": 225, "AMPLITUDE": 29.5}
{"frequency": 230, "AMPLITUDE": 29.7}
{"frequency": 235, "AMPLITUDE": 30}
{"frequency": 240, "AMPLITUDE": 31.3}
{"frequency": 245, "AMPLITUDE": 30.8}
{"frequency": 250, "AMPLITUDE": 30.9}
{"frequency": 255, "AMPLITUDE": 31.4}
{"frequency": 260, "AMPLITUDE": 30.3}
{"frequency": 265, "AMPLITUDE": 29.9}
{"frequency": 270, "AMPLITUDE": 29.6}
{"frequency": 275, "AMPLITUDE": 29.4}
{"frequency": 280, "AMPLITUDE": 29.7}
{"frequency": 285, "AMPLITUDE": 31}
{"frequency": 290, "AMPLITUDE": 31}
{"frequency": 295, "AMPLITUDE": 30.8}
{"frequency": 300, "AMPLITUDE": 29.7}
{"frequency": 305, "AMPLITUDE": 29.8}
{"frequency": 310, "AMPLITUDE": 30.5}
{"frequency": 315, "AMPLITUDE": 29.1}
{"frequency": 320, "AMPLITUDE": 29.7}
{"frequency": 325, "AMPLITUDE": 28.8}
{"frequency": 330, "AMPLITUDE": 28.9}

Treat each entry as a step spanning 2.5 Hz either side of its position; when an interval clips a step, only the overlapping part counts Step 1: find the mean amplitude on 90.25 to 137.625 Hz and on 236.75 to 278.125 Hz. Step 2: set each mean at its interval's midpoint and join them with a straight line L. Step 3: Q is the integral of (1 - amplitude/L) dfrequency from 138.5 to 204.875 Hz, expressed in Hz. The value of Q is 9.1 Hz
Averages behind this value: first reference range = 30.2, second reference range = 30.4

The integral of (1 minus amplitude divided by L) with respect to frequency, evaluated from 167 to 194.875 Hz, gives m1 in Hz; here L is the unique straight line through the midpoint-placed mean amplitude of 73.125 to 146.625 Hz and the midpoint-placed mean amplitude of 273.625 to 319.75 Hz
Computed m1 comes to 3.1 Hz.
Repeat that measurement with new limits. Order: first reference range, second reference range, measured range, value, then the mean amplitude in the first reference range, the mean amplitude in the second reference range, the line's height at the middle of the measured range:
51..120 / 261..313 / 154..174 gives 2.6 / 29.1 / 30.1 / 29.5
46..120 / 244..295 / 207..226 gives 1.2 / 29.1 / 30.4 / 30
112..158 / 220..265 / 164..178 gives 1.8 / 29.2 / 30.3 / 29.6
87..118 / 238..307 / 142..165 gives 3.0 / 28.7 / 30.4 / 29.2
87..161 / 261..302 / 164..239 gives 4.6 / 28.6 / 30.1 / 29.4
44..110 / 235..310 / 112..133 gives -2.8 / 28.6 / 30.4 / 29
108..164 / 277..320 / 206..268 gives -0.1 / 28.8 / 30.2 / 29.7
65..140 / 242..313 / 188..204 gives 1.5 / 29.6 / 30.3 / 30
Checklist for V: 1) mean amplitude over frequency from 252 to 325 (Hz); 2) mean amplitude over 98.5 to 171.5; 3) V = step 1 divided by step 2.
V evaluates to 1.1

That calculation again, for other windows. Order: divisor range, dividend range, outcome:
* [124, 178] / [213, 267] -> 1.11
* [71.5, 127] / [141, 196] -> 0.87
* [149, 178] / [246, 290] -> 1.19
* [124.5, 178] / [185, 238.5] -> 1.05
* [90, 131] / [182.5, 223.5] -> 0.91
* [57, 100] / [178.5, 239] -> 0.98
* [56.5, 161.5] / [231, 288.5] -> 1.06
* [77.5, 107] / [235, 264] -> 1.11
